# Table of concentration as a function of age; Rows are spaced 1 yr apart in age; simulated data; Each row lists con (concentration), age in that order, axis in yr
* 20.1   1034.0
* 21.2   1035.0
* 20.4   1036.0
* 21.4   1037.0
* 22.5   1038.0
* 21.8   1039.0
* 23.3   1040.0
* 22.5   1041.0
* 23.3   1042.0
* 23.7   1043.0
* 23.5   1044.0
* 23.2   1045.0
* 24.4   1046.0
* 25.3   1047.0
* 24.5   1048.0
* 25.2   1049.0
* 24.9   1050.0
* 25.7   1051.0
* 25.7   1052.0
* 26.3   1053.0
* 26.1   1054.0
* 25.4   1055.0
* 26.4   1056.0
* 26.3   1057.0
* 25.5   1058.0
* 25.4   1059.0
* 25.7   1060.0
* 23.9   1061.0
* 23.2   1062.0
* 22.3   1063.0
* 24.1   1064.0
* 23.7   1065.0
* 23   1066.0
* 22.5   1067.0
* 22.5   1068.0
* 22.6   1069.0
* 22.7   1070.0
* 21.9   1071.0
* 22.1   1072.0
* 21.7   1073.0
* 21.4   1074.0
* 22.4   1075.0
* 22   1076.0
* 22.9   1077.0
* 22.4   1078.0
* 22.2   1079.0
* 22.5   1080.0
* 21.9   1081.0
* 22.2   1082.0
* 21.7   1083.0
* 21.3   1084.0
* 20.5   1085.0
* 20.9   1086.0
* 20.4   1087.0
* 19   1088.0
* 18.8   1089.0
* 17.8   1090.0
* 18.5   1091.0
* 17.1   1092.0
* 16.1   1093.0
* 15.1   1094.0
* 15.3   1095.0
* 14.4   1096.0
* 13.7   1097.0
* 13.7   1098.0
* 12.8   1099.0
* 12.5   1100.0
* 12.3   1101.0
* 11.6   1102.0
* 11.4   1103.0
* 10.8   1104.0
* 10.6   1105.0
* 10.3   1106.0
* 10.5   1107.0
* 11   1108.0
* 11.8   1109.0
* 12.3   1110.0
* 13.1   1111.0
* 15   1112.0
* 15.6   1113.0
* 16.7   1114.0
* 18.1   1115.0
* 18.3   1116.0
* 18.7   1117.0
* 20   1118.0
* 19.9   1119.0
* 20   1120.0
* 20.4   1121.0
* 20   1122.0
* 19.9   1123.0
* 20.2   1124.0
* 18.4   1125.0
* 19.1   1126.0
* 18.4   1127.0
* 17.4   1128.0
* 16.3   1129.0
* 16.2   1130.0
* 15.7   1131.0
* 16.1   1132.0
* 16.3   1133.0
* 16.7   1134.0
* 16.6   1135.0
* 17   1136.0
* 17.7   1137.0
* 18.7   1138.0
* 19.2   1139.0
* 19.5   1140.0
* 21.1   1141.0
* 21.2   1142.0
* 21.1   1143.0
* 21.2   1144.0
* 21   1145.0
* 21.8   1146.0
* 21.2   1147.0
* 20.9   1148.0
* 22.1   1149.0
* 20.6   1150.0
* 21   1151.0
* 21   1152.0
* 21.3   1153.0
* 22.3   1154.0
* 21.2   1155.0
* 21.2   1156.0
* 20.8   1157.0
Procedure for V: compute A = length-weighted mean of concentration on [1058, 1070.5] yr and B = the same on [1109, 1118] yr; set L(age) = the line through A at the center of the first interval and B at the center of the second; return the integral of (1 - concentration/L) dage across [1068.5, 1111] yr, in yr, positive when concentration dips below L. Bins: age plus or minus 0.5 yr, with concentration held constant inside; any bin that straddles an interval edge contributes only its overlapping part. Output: 5.4 yr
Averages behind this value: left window 23.5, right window 16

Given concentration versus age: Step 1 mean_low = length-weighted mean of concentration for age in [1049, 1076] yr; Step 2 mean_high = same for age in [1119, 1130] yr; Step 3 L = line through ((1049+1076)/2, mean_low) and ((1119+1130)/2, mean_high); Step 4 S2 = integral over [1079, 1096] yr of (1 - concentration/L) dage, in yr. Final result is 2.1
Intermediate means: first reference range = 24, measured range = 19.3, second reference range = 18.9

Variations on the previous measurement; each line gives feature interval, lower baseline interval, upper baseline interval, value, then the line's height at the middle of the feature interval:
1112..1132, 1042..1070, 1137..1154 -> 3.2 yr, 21.7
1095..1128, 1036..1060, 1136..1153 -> 9.7 yr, 21.8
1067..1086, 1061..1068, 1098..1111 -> -2.4 yr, 19.7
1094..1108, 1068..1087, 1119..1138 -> 5.4 yr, 20.1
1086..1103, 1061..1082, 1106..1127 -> 3.5 yr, 19.6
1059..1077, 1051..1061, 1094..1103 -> -0.6 yr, 22.2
